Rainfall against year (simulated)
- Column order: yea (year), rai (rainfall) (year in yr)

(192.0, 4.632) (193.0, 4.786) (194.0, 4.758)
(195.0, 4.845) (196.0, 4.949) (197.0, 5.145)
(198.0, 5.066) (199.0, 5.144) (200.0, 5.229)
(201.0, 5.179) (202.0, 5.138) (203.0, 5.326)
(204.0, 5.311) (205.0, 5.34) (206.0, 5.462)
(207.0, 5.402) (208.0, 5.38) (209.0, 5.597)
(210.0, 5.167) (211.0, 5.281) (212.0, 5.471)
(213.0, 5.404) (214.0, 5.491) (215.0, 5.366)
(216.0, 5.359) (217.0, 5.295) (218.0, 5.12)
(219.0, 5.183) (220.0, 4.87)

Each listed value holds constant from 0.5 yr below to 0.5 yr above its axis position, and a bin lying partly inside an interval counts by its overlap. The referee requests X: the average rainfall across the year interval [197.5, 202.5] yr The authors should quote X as 5.15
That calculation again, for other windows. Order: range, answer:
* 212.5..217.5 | 5.38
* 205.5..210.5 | 5.4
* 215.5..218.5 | 5.26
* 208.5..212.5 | 5.38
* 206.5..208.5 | 5.39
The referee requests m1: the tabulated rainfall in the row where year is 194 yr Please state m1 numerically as 4.758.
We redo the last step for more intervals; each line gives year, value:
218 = 5.12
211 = 5.281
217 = 5.295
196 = 4.949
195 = 4.845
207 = 5.402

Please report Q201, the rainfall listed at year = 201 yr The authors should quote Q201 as 5.179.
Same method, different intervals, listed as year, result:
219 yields 5.183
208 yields 5.38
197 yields 5.145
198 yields 5.066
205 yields 5.34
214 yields 5.491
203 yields 5.326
